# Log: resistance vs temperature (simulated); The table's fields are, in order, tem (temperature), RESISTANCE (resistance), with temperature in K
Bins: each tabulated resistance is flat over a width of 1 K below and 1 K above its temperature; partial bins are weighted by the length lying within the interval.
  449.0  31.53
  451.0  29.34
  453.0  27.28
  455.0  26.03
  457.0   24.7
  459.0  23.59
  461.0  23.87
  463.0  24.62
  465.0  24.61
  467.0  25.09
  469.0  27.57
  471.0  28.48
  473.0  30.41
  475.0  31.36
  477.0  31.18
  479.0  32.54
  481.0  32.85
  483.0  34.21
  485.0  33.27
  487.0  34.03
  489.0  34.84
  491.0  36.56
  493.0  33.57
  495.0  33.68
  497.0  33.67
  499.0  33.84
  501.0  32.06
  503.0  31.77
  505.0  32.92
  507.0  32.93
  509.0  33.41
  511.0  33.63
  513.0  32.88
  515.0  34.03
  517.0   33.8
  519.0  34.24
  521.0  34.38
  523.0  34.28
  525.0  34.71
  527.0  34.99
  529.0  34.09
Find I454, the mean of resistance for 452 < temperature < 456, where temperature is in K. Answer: 26.7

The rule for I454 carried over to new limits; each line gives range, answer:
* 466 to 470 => 26.3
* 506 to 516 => 33.4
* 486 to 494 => 34.8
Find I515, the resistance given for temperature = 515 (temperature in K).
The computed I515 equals 34.03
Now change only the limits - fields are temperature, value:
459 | 23.59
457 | 24.7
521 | 34.38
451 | 29.34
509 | 33.41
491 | 36.56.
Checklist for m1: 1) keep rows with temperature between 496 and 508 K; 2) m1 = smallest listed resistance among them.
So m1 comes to 31.77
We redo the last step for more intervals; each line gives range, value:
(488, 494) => 33.57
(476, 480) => 31.18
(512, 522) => 32.88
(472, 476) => 30.41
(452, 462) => 23.59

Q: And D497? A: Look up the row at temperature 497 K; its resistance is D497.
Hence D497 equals 33.67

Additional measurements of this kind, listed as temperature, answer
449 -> 31.53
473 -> 30.41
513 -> 32.88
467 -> 25.09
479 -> 32.54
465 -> 24.61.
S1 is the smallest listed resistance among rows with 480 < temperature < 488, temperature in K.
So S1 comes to 32.85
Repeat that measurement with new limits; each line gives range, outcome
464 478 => 24.61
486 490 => 34.03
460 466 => 23.87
